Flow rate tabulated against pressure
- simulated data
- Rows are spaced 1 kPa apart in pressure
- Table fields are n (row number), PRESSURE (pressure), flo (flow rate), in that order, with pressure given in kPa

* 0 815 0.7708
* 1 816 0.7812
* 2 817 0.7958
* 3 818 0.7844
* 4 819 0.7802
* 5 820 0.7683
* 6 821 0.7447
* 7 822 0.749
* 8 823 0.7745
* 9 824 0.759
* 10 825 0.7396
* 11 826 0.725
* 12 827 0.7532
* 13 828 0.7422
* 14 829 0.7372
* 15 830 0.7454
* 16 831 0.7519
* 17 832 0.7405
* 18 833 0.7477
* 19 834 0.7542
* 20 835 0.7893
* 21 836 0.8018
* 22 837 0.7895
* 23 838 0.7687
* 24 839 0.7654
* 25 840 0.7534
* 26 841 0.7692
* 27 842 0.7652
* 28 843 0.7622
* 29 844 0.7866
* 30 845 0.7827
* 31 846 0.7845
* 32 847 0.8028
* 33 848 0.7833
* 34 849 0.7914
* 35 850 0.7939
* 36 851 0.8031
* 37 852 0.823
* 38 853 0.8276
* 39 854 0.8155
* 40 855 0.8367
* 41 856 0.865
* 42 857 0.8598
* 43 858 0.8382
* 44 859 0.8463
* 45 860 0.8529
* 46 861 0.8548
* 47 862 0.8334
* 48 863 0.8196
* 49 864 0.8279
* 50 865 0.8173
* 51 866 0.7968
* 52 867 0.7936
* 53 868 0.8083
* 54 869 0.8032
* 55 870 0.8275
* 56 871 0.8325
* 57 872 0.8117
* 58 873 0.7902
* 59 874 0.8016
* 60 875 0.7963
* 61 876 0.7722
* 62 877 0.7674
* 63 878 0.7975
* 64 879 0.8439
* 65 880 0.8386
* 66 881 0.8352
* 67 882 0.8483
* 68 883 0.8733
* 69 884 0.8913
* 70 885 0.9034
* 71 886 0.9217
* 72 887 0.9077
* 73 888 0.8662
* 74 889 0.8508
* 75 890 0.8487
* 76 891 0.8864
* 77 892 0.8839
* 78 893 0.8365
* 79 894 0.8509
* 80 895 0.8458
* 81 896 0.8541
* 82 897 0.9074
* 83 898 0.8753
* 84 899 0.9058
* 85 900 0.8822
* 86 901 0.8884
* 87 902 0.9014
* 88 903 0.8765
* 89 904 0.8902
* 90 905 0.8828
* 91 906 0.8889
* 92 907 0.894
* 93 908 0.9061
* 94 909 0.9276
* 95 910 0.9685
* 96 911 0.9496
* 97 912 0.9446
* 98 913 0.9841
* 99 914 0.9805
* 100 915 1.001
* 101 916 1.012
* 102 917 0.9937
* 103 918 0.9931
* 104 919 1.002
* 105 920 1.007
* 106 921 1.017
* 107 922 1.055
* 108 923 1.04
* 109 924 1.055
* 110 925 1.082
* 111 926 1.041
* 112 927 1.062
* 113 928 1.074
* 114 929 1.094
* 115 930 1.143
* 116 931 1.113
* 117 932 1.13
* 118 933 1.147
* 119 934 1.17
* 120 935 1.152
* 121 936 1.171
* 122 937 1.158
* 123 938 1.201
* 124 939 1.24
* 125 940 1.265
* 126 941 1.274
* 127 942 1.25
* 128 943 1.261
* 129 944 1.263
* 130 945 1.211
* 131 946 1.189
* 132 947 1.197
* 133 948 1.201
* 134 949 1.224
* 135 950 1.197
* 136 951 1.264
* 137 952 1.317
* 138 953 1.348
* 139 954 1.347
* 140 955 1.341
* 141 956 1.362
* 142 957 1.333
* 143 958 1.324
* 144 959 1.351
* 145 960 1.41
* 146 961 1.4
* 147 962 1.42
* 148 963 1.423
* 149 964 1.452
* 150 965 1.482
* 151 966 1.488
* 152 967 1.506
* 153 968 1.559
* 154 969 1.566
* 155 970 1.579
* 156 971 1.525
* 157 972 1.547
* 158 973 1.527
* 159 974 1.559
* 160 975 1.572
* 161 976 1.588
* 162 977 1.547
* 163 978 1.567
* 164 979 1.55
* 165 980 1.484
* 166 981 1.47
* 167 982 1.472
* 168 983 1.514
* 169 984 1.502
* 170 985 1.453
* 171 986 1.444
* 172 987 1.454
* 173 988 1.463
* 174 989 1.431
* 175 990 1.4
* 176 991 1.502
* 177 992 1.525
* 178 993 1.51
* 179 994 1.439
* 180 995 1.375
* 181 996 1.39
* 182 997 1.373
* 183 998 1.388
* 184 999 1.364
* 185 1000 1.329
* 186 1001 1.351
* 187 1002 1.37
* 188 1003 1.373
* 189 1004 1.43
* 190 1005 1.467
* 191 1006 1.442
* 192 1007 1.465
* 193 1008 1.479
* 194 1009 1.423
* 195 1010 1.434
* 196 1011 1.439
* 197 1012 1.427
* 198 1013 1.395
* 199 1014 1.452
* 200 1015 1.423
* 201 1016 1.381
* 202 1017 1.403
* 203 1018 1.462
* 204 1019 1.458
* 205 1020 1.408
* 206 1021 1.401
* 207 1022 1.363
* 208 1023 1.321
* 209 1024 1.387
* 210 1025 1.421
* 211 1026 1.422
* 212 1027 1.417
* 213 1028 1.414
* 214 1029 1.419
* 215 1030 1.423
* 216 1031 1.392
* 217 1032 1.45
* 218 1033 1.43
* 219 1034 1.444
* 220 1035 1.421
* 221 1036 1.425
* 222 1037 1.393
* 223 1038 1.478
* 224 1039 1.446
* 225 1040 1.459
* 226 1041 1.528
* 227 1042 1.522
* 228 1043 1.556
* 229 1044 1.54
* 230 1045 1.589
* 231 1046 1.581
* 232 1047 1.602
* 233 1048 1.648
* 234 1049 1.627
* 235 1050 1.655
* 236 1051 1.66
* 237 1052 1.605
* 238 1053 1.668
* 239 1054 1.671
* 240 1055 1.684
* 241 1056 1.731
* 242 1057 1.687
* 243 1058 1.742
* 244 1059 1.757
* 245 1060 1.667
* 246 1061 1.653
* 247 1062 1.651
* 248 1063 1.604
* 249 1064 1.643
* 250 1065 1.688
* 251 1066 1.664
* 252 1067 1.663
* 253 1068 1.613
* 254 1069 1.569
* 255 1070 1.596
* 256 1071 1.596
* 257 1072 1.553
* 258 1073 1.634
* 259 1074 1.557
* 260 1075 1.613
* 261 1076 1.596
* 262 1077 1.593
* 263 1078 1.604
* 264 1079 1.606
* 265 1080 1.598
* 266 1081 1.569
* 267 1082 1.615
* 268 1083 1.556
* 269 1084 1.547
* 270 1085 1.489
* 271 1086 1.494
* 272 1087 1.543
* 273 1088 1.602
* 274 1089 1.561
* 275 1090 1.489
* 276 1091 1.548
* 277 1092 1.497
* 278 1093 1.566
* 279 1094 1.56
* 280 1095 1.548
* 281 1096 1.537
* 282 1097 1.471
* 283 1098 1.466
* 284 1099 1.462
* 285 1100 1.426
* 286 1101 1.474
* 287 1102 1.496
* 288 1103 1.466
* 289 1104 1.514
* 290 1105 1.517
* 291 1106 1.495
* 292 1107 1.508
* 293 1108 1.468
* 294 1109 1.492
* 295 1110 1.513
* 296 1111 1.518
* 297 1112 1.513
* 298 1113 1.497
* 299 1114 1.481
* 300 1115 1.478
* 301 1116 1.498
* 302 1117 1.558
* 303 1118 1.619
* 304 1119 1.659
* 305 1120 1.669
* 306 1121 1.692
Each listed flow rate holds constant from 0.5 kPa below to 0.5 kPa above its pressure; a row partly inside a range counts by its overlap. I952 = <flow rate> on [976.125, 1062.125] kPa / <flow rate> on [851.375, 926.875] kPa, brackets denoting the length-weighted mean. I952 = 1.68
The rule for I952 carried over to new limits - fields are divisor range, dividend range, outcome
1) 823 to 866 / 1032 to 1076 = 2.01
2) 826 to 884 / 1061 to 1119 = 1.94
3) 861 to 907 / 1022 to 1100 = 1.83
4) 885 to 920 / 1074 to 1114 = 1.67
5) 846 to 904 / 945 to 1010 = 1.70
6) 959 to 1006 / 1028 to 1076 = 1.08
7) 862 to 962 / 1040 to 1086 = 1.59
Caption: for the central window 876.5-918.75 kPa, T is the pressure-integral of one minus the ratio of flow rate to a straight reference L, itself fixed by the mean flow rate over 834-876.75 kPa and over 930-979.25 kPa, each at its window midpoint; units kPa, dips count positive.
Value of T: 5.7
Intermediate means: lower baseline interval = 0.805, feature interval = 0.896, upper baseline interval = 1.35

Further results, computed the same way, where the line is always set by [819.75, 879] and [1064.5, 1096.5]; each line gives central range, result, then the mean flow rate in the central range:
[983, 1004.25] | -2.4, 1.42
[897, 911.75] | 1.1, 0.904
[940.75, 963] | -3.1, 1.3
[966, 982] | -4.3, 1.54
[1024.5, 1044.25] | -0.4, 1.45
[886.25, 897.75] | 0.8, 0.868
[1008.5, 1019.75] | -0.6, 1.43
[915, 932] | -0.1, 1.05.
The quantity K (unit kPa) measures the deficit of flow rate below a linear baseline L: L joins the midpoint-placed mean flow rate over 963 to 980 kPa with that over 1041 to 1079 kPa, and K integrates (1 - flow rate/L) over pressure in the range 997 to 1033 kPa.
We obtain 3.8 kPa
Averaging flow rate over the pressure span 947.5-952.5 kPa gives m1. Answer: 1.24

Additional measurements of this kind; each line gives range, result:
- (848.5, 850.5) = 0.793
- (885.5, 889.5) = 0.887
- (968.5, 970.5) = 1.57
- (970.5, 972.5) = 1.54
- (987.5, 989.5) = 1.45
